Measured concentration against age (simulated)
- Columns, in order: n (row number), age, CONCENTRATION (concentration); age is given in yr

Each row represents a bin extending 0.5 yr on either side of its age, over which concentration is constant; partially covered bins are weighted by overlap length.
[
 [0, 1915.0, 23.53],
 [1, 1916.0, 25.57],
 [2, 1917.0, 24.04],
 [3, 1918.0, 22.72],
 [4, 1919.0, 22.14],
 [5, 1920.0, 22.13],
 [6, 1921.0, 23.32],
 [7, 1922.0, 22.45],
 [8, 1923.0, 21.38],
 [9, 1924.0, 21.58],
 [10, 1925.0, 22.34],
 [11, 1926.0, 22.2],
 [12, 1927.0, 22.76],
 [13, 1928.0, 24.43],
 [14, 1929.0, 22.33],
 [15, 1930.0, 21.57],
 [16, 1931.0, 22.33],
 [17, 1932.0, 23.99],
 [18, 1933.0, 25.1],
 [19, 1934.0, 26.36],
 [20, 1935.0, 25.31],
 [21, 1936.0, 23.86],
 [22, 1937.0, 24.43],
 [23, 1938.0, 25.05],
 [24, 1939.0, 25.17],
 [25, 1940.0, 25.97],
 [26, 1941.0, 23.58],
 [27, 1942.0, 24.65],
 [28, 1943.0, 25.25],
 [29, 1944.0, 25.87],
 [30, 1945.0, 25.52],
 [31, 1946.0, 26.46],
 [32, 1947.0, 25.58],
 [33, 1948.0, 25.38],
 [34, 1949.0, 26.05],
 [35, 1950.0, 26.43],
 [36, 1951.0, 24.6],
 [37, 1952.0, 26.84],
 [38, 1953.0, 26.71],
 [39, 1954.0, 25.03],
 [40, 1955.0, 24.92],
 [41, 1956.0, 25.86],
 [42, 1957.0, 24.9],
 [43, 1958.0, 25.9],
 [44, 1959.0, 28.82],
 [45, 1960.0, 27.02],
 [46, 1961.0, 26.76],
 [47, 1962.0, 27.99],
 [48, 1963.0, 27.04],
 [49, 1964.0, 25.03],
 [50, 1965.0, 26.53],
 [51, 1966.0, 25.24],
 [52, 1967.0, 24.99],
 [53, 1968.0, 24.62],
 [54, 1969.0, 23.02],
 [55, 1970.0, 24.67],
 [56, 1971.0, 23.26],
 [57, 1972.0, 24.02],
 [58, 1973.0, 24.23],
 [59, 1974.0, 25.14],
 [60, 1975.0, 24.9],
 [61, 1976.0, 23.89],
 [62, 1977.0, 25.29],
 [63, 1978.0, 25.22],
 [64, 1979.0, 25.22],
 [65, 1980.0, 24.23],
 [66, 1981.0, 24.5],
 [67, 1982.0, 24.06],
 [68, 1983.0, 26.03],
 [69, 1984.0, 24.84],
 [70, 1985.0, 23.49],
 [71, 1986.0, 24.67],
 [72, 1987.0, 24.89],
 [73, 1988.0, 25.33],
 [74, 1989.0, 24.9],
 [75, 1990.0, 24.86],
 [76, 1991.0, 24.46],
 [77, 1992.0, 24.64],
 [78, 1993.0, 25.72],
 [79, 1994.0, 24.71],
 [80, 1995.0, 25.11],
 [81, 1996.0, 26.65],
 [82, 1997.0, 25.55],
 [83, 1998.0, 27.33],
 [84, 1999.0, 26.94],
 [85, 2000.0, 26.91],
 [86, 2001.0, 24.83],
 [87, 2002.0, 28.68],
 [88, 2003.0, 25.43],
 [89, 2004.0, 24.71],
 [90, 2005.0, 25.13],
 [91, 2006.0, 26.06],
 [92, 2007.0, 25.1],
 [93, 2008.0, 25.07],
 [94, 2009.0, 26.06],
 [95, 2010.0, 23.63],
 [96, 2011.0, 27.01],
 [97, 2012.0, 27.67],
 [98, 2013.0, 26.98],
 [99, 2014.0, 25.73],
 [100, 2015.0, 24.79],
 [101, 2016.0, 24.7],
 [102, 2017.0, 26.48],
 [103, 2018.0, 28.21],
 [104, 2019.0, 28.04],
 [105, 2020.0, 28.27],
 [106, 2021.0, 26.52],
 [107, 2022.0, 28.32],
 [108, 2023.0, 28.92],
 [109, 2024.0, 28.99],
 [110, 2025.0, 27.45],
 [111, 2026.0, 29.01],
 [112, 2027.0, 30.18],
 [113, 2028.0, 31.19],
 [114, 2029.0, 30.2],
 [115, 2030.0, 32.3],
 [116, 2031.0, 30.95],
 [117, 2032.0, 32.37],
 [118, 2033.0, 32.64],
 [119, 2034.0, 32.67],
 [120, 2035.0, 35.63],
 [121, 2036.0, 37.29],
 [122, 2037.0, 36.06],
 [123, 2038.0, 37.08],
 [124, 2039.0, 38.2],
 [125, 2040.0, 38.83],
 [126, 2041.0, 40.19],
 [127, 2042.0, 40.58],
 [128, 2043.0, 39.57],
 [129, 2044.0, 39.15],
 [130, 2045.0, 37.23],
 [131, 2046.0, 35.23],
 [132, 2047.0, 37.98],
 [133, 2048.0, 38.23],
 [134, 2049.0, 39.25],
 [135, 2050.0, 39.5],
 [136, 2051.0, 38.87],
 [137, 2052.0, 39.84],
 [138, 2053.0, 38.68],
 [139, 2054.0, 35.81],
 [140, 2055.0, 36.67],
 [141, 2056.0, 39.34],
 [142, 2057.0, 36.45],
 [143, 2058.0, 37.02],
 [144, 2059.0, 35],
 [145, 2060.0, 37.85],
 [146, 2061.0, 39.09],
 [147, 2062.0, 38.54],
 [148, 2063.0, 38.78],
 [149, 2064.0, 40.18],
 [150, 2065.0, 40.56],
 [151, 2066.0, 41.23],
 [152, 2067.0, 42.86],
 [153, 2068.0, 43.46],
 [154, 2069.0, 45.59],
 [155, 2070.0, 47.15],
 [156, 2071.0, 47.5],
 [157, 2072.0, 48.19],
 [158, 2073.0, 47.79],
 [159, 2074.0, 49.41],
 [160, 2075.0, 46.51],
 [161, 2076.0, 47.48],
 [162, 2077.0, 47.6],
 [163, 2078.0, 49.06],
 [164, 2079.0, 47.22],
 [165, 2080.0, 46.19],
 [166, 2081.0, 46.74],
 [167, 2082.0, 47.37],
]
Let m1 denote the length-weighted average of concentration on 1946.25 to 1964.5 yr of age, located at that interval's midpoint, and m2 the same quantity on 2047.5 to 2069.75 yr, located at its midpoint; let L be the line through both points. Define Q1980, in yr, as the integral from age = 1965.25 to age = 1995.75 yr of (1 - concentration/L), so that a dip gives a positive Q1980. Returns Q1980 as 4.8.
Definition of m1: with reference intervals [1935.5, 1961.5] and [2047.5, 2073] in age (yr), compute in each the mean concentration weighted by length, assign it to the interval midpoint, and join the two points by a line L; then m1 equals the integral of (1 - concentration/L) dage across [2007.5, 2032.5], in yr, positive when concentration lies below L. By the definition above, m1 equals 5.1 yr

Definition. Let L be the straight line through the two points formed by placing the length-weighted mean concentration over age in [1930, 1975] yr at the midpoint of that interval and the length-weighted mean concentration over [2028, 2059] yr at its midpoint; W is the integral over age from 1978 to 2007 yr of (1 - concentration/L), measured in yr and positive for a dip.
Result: 4.7 yr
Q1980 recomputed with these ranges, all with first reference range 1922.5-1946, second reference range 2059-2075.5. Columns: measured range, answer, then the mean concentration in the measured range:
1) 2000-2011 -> 2.78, 25.6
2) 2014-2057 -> 5.52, 33.8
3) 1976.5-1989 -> 2.49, 24.8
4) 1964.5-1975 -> 1.63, 24.6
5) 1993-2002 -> 1.90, 26.1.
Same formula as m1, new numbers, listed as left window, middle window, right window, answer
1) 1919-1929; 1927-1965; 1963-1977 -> -2.9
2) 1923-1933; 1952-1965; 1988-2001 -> -1.3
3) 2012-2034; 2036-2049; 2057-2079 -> -1.2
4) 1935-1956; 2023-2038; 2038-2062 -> 1.6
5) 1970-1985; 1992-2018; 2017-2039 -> 2.0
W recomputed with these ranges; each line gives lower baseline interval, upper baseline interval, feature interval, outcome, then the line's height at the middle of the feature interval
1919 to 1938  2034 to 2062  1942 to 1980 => 2.29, 27.2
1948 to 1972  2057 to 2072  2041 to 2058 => 0.27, 38.9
